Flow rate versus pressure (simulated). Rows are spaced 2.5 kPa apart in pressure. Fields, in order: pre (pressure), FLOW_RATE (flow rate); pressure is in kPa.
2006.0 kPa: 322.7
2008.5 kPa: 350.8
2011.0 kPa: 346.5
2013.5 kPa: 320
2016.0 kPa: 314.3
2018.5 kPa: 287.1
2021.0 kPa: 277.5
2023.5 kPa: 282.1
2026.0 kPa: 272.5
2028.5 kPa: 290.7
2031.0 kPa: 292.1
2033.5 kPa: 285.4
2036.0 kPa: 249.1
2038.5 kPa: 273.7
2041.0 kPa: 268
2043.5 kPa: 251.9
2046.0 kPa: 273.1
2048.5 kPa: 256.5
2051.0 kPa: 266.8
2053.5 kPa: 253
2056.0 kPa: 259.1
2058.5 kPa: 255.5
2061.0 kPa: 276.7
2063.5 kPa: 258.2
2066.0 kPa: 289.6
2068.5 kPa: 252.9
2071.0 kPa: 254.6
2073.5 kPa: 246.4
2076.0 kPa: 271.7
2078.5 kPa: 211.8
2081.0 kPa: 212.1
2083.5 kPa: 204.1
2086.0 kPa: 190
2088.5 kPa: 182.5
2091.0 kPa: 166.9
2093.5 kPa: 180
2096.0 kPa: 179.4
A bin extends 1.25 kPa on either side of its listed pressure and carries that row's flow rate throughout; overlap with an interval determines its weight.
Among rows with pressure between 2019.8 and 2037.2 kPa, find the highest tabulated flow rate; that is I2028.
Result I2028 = 292.1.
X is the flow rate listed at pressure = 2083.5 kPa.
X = 204.1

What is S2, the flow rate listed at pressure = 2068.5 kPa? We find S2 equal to 252.9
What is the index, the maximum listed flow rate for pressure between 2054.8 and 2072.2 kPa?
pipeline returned 289.6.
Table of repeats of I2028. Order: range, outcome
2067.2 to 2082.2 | 271.7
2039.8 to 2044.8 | 268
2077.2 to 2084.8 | 212.1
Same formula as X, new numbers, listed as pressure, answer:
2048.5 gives 256.5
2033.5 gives 285.4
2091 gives 166.9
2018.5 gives 287.1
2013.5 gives 320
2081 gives 212.1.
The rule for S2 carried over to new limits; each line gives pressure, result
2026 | 272.5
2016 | 314.3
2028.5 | 290.7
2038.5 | 273.7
